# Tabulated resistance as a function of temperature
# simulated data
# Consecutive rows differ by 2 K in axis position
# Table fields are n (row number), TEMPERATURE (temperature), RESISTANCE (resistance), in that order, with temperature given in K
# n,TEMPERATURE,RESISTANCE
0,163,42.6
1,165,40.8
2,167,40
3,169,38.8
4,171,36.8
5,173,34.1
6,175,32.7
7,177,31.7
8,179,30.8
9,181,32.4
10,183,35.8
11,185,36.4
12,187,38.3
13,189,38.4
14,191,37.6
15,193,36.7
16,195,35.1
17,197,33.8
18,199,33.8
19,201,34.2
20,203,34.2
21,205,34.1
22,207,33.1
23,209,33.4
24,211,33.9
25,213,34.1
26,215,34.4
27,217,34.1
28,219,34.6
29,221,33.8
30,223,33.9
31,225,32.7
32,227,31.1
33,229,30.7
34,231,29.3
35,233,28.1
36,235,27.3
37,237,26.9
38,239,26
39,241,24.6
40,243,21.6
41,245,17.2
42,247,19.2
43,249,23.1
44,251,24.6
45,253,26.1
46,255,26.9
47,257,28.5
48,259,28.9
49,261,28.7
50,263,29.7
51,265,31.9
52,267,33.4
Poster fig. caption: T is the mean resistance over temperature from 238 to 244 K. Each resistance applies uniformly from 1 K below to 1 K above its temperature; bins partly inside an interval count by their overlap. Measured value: 24.1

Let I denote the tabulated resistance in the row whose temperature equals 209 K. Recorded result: 33.4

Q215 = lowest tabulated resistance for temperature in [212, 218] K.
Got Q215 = 34.1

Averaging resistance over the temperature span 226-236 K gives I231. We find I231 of 29.3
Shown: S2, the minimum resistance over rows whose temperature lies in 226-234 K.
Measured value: 28.1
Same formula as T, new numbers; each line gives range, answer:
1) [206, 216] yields 33.8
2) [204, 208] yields 33.6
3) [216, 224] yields 34.1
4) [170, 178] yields 33.8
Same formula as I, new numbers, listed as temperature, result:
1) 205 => 34.1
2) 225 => 32.7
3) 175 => 32.7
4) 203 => 34.2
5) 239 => 26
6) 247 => 19.2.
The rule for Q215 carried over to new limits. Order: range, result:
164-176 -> 32.7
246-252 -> 19.2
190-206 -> 33.8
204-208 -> 33.1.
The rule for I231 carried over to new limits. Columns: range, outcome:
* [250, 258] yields 26.5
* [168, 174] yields 36.6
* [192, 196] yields 35.9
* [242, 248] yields 19.3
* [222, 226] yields 33.3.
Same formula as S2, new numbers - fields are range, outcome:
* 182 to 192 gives 35.8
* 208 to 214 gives 33.4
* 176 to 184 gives 30.8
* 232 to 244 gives 21.6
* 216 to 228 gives 31.1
